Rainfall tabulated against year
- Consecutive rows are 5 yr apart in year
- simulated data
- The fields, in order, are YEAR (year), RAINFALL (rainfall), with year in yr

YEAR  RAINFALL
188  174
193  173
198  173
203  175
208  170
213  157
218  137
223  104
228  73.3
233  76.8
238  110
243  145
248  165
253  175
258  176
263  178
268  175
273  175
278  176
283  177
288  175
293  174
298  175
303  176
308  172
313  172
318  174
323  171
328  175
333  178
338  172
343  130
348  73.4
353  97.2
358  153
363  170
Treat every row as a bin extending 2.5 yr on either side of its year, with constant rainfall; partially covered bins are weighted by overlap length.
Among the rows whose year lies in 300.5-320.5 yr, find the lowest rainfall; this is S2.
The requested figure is 172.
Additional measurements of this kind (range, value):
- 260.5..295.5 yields 174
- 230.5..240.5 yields 76.8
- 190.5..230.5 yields 73.3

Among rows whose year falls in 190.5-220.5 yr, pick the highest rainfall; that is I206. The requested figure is 175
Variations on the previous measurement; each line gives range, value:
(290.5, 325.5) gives 176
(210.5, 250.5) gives 165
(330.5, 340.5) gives 178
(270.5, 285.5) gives 177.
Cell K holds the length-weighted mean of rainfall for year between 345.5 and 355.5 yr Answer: 85.3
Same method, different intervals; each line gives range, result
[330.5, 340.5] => 175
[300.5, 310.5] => 174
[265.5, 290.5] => 176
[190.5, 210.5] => 173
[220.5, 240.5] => 91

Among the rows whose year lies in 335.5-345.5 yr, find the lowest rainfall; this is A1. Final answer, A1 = 130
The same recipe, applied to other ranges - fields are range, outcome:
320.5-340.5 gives 171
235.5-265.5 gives 110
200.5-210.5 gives 170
